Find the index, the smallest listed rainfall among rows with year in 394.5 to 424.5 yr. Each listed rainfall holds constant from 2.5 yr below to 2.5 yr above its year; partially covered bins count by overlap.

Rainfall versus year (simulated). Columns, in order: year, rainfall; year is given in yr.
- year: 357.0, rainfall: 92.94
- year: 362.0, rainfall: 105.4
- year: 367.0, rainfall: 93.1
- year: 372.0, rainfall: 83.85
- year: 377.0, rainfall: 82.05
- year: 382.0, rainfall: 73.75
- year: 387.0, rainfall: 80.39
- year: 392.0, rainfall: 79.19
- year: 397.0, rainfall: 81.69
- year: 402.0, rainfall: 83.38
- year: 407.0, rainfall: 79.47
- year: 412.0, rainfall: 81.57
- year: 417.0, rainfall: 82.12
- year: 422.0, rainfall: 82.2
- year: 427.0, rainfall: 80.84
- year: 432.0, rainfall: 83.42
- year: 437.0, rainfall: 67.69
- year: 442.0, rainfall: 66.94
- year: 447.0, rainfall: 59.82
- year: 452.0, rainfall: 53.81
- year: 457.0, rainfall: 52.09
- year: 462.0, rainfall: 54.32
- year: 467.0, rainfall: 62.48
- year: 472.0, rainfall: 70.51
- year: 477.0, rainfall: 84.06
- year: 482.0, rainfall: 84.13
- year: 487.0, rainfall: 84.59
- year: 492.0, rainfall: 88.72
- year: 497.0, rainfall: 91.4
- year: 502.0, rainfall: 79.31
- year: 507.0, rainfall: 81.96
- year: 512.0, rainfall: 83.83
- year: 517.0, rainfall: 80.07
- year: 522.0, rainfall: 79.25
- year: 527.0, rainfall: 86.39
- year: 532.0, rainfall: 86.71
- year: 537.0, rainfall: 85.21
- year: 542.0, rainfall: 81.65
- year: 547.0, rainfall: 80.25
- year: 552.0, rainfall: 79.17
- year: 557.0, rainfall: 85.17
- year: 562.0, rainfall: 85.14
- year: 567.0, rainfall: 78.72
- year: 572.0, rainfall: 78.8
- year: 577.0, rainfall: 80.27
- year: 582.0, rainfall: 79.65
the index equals 79.47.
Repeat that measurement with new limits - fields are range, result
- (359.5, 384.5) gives 73.75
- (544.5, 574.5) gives 78.72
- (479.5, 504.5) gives 79.31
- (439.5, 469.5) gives 52.09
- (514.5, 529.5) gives 79.25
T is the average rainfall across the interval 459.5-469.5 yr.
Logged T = 58.4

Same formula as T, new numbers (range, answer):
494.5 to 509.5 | 84.2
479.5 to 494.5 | 85.8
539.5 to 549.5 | 81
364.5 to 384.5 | 83.2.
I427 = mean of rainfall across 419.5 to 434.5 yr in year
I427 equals 82.2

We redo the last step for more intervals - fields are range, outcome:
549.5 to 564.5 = 83.2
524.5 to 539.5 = 86.1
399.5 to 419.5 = 81.6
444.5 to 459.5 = 55.2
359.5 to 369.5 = 99.2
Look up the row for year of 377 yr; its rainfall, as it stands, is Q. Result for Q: 82.05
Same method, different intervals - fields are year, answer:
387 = 80.39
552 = 79.17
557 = 85.17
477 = 84.06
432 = 83.42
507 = 81.96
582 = 79.65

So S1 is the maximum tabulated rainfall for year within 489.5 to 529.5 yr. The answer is 91.4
